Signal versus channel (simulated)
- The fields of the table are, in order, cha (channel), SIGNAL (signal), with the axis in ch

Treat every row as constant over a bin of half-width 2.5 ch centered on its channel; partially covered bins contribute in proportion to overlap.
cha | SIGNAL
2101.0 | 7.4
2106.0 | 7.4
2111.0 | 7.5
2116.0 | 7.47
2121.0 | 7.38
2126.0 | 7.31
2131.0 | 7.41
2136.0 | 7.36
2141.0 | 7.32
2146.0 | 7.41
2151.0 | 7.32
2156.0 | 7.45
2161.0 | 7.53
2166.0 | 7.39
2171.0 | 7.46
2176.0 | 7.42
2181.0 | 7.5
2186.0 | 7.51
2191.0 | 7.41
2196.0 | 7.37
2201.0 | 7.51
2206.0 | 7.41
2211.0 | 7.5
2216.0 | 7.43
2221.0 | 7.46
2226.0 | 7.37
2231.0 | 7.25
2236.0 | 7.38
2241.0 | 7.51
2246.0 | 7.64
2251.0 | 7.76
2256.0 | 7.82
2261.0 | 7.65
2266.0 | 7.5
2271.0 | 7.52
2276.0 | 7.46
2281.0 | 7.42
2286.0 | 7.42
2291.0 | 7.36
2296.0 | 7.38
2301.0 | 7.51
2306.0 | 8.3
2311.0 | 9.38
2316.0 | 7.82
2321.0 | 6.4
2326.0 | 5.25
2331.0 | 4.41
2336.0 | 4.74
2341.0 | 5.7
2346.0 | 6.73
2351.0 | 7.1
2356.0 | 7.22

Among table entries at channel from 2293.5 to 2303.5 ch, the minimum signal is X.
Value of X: 7.38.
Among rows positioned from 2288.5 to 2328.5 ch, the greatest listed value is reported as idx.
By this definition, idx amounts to 9.38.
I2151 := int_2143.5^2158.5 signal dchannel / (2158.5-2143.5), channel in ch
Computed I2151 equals 7.39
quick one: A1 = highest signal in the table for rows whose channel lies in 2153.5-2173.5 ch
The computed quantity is 7.53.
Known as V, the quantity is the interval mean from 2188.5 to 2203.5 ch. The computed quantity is 7.43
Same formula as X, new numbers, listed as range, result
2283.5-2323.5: 6.4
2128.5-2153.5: 7.32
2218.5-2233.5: 7.25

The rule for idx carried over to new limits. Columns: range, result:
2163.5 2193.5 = 7.51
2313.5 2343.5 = 7.82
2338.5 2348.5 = 6.73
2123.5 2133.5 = 7.41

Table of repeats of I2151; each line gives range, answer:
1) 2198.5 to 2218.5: 7.46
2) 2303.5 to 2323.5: 7.97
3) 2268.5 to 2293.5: 7.44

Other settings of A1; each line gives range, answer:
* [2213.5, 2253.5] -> 7.76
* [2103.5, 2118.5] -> 7.5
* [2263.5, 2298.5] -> 7.52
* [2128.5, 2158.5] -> 7.45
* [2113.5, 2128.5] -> 7.47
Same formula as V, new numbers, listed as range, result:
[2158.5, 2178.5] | 7.45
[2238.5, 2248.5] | 7.58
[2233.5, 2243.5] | 7.44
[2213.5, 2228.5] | 7.42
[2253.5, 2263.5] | 7.73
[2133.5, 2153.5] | 7.35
